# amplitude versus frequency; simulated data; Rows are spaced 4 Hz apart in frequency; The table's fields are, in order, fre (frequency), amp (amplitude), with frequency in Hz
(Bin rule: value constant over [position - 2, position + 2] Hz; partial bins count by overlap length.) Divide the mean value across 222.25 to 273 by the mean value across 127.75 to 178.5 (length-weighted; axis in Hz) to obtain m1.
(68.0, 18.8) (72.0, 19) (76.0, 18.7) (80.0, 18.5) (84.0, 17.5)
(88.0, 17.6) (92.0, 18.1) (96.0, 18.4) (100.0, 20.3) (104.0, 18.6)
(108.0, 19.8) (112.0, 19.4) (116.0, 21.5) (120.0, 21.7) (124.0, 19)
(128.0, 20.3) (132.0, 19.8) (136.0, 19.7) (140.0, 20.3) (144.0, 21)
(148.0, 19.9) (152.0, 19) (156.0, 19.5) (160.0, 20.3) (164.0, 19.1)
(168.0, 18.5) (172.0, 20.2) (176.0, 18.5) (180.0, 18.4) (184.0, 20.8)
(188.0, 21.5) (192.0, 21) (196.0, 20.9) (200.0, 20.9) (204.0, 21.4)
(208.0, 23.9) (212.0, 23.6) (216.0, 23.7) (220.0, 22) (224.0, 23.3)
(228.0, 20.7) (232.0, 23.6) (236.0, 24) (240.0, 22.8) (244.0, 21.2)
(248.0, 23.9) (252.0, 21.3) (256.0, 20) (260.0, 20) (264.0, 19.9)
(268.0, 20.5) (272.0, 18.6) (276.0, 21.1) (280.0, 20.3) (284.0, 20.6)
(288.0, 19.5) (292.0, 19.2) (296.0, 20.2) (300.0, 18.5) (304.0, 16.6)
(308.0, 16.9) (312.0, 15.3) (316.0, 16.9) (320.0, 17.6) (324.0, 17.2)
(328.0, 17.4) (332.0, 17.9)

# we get 1.1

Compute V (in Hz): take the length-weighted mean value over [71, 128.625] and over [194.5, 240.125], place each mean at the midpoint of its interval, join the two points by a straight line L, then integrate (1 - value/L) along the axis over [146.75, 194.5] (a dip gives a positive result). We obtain 3.4 Hz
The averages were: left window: 19.2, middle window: 19.7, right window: 22.6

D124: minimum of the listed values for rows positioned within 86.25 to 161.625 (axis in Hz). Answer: 17.6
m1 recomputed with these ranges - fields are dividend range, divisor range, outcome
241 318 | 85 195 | 0.99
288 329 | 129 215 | 0.87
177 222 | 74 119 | 1.14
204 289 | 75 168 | 1.11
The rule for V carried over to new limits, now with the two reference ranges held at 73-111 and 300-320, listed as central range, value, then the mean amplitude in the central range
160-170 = -0.6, 19.1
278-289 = -2.1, 20.2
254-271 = -2.8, 20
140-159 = -1.9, 19.9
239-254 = -4.3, 22.3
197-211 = -3.5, 22.1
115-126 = -1.4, 20.7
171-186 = -1.3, 19.4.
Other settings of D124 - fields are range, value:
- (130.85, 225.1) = 18.4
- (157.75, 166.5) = 19.1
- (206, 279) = 18.6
